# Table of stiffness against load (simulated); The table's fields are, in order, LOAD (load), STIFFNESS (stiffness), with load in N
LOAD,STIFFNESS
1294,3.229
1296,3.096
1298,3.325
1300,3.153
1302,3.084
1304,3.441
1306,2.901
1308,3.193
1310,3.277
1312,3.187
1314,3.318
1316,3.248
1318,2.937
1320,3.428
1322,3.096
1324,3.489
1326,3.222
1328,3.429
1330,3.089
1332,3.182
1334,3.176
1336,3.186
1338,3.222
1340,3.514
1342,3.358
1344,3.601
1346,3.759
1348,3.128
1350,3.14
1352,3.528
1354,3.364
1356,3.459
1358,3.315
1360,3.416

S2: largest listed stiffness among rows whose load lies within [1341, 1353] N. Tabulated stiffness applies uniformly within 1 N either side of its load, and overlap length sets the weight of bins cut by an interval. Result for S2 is 3.759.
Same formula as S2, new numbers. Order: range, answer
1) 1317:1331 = 3.489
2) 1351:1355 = 3.528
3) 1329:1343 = 3.514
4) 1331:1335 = 3.182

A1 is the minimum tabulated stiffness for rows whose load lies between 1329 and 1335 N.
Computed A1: 3.089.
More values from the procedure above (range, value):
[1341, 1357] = 3.128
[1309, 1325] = 2.937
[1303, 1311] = 2.901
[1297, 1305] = 3.084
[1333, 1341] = 3.176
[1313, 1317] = 3.248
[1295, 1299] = 3.096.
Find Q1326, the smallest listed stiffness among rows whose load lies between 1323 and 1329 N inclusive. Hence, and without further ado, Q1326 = 3.222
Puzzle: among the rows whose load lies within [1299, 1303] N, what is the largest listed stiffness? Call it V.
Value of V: 3.153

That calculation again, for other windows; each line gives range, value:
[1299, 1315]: 3.441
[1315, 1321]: 3.428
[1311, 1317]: 3.318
